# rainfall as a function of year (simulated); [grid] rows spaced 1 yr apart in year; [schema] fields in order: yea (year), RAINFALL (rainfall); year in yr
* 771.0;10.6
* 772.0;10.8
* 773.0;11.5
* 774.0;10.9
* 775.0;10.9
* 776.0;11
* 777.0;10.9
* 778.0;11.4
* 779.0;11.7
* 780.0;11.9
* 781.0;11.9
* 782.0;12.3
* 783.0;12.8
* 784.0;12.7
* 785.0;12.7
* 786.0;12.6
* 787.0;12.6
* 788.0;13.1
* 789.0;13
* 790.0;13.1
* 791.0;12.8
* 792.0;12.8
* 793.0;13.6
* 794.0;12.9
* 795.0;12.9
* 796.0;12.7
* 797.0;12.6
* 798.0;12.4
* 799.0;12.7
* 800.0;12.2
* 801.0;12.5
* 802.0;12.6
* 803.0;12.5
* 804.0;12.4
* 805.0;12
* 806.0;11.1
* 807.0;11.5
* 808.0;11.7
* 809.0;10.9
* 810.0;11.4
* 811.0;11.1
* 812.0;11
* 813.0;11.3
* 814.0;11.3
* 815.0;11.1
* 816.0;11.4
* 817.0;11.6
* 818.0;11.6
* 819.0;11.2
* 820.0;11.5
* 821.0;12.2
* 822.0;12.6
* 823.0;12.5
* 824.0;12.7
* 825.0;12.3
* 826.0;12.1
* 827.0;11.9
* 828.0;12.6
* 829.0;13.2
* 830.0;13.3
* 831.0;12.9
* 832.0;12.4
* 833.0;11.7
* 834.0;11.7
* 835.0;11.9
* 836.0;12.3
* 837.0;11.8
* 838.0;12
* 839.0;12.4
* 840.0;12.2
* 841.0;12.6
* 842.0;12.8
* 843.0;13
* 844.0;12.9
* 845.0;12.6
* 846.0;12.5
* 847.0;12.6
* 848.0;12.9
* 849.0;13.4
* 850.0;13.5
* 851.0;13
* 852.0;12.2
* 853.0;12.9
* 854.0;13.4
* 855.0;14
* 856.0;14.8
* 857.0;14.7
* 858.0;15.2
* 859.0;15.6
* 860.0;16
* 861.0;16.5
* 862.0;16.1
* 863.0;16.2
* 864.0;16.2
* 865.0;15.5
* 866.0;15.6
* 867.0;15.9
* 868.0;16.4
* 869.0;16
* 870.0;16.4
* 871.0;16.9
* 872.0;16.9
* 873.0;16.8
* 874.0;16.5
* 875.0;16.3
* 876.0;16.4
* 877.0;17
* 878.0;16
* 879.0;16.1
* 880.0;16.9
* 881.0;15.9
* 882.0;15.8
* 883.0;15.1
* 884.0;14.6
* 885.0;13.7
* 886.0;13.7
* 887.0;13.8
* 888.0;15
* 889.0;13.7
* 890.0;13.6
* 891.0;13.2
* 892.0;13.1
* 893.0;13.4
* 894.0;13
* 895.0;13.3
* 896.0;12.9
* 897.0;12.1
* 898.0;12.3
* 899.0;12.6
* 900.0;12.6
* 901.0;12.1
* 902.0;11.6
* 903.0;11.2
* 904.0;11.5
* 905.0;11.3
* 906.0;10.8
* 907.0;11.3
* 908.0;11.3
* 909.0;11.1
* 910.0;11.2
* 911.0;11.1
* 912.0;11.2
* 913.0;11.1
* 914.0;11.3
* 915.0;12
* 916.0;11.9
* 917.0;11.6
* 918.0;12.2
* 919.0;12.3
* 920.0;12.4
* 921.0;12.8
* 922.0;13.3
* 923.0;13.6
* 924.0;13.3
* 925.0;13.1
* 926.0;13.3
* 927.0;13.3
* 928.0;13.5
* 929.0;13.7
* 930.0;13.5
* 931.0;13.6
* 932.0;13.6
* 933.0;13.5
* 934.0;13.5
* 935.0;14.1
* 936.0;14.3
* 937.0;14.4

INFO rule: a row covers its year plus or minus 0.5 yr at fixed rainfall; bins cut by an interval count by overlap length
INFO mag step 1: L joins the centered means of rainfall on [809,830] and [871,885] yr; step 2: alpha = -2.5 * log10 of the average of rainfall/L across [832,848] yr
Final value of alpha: 0.08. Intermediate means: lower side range 11.8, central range 12.4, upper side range 16.1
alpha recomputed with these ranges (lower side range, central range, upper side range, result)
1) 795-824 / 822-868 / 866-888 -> 0.04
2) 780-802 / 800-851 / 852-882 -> 0.16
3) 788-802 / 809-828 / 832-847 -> 0.07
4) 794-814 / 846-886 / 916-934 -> -0.21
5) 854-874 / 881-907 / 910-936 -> 0.10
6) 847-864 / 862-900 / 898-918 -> -0.15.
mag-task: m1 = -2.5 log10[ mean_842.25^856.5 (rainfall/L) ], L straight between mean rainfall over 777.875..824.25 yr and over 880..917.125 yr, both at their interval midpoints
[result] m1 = -0.06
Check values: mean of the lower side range 12.2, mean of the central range 13.1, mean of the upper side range 12.7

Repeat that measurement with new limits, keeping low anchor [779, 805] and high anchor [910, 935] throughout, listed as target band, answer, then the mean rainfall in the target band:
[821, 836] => 0.021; 12.4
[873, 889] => -0.219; 15.5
